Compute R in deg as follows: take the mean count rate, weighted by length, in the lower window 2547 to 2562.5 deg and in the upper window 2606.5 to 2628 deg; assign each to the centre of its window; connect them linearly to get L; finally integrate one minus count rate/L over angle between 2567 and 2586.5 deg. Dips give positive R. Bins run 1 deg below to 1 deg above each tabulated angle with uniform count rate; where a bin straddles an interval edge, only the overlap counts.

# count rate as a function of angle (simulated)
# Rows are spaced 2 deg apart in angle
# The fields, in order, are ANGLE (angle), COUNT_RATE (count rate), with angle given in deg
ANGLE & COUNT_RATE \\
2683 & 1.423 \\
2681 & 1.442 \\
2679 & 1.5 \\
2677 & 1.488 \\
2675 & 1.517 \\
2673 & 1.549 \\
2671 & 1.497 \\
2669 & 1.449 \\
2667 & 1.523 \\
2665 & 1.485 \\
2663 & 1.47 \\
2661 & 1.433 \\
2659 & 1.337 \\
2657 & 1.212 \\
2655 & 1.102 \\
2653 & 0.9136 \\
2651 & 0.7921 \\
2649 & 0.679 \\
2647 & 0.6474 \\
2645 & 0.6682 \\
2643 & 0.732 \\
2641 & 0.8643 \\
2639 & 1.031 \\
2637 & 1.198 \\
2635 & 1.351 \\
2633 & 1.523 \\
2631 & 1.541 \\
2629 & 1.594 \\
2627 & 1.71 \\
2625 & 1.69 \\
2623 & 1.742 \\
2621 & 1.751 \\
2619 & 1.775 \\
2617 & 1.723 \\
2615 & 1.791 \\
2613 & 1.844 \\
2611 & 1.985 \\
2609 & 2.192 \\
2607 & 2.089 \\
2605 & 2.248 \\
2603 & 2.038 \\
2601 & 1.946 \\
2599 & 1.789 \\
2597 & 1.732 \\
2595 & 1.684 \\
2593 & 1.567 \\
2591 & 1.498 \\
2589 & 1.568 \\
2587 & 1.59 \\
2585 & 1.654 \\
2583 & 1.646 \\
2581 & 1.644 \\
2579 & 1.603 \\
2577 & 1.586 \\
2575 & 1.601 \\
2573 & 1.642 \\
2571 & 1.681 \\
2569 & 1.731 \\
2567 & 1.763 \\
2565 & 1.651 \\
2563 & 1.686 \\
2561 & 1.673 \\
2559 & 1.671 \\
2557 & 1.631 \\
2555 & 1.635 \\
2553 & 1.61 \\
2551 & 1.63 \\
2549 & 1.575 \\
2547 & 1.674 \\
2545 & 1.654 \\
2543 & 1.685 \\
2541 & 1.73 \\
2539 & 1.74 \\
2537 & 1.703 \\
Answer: 0.7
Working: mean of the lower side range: 1.64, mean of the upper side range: 1.84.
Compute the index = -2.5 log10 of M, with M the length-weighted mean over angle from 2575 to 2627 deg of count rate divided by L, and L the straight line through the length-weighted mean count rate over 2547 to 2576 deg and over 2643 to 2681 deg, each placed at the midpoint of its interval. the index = -0.19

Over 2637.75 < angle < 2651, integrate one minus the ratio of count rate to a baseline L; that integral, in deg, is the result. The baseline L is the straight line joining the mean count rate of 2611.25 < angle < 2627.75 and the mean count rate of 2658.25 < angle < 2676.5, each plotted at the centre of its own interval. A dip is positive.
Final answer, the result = 6.86 deg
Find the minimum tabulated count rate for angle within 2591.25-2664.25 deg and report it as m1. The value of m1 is 0.6474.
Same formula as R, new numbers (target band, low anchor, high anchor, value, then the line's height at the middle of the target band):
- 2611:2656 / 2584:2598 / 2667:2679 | 7.0 deg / 1.56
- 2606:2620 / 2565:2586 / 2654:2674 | -3.3 deg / 1.55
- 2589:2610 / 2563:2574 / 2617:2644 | -4.1 deg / 1.56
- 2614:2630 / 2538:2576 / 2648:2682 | -2.9 deg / 1.46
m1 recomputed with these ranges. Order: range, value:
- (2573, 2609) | 1.498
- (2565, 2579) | 1.586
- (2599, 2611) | 1.789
